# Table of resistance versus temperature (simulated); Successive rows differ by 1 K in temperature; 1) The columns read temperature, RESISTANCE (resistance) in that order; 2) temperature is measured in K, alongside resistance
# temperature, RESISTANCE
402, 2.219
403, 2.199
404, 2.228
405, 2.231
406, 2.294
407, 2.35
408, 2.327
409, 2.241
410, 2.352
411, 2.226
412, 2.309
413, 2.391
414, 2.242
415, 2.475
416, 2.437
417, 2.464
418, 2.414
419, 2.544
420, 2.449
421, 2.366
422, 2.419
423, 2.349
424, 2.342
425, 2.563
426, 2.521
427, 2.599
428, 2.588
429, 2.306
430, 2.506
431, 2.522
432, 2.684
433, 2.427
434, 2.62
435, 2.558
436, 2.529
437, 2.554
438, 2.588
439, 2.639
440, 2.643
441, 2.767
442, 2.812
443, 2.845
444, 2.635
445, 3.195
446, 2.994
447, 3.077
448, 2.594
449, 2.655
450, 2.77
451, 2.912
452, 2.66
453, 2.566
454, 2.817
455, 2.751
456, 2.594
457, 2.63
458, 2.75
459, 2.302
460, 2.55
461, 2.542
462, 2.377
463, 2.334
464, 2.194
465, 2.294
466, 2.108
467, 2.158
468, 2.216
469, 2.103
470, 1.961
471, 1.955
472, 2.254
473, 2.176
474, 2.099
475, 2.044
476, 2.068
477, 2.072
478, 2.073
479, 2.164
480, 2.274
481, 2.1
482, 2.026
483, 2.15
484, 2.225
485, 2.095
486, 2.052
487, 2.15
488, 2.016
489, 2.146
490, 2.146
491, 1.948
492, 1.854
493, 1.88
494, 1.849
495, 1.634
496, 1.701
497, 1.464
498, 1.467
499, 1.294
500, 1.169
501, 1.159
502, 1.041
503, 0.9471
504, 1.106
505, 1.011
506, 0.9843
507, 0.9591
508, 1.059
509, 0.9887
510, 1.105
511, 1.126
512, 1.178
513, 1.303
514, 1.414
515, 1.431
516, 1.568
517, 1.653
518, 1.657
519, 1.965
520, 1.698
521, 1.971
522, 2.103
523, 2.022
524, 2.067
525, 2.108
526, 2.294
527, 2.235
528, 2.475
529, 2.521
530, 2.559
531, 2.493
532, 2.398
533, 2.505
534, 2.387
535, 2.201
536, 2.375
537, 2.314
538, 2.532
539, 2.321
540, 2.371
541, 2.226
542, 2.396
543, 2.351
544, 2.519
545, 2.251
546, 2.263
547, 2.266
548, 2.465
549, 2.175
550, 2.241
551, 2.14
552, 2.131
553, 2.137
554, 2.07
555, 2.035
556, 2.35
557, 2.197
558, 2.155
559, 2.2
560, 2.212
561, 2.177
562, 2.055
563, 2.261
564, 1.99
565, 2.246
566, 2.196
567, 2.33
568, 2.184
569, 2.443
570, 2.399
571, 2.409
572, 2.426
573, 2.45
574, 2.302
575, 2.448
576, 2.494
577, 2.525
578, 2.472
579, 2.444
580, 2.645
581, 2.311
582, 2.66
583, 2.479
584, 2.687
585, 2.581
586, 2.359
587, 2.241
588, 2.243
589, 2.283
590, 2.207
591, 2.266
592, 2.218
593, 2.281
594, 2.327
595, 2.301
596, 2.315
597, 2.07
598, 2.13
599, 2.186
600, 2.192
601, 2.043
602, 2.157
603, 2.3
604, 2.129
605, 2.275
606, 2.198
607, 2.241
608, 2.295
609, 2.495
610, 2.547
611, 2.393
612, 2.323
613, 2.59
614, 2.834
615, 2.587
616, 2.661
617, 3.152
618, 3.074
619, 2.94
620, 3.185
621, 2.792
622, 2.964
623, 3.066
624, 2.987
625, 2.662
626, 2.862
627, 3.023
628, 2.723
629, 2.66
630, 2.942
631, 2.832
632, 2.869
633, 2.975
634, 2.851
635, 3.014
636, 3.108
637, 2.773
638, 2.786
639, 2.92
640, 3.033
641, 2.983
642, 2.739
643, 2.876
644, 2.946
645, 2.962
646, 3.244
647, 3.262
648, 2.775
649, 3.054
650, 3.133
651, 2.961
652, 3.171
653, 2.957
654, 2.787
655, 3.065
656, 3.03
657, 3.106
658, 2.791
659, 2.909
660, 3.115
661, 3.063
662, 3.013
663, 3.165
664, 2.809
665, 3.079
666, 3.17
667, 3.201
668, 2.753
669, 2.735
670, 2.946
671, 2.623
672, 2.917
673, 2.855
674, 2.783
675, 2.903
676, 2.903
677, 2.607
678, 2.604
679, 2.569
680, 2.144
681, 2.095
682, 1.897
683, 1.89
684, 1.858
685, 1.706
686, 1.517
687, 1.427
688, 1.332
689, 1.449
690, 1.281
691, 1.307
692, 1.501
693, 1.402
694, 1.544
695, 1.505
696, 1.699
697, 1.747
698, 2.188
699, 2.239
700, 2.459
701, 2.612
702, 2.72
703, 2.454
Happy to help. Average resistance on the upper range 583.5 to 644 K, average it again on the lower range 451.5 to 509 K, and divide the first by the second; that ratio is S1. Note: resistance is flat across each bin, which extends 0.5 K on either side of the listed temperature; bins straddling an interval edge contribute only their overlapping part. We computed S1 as 1.3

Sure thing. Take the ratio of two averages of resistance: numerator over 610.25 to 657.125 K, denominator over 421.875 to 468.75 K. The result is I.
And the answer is 1.1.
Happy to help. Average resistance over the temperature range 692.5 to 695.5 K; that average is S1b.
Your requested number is 1.48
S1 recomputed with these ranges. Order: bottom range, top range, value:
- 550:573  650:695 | 1.11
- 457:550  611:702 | 1.33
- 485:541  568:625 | 1.37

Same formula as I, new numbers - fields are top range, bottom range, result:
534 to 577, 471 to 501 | 1.18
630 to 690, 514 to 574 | 1.23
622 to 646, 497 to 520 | 2.29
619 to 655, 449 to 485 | 1.27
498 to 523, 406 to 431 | 0.56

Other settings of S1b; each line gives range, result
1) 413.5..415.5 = 2.36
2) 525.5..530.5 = 2.42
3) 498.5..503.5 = 1.12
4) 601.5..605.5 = 2.22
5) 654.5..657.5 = 3.07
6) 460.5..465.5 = 2.35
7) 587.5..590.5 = 2.24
